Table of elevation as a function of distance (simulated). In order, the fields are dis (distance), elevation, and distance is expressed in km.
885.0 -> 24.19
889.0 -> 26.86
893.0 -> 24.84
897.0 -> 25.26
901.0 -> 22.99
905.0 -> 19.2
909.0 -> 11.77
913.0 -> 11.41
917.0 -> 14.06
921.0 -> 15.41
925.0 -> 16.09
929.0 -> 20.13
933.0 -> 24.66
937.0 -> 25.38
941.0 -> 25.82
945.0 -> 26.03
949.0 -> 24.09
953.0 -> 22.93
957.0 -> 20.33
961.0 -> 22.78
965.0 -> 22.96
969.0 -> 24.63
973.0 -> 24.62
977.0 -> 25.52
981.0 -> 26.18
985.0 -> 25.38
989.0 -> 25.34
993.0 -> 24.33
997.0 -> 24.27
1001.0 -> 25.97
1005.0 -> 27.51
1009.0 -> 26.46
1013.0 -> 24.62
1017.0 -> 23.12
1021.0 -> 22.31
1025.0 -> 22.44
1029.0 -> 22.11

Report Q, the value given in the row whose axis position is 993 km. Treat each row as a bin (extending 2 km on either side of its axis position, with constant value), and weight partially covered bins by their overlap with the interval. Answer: 24.33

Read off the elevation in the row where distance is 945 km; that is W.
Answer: 26.03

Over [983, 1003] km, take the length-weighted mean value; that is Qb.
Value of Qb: 25.1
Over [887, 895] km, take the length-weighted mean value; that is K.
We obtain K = 25.9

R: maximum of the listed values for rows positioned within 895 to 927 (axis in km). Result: 25.26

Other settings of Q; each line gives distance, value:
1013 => 24.62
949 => 24.09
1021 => 22.31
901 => 22.99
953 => 22.93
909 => 11.77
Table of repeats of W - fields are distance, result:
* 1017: 23.12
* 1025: 22.44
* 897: 25.26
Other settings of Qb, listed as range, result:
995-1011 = 26.1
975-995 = 25.4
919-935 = 19.1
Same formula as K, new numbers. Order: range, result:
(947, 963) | 22.5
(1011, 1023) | 23.3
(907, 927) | 13.7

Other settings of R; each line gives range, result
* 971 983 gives 26.18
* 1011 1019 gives 24.62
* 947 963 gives 24.09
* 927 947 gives 26.03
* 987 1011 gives 27.51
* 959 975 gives 24.63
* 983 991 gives 25.38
